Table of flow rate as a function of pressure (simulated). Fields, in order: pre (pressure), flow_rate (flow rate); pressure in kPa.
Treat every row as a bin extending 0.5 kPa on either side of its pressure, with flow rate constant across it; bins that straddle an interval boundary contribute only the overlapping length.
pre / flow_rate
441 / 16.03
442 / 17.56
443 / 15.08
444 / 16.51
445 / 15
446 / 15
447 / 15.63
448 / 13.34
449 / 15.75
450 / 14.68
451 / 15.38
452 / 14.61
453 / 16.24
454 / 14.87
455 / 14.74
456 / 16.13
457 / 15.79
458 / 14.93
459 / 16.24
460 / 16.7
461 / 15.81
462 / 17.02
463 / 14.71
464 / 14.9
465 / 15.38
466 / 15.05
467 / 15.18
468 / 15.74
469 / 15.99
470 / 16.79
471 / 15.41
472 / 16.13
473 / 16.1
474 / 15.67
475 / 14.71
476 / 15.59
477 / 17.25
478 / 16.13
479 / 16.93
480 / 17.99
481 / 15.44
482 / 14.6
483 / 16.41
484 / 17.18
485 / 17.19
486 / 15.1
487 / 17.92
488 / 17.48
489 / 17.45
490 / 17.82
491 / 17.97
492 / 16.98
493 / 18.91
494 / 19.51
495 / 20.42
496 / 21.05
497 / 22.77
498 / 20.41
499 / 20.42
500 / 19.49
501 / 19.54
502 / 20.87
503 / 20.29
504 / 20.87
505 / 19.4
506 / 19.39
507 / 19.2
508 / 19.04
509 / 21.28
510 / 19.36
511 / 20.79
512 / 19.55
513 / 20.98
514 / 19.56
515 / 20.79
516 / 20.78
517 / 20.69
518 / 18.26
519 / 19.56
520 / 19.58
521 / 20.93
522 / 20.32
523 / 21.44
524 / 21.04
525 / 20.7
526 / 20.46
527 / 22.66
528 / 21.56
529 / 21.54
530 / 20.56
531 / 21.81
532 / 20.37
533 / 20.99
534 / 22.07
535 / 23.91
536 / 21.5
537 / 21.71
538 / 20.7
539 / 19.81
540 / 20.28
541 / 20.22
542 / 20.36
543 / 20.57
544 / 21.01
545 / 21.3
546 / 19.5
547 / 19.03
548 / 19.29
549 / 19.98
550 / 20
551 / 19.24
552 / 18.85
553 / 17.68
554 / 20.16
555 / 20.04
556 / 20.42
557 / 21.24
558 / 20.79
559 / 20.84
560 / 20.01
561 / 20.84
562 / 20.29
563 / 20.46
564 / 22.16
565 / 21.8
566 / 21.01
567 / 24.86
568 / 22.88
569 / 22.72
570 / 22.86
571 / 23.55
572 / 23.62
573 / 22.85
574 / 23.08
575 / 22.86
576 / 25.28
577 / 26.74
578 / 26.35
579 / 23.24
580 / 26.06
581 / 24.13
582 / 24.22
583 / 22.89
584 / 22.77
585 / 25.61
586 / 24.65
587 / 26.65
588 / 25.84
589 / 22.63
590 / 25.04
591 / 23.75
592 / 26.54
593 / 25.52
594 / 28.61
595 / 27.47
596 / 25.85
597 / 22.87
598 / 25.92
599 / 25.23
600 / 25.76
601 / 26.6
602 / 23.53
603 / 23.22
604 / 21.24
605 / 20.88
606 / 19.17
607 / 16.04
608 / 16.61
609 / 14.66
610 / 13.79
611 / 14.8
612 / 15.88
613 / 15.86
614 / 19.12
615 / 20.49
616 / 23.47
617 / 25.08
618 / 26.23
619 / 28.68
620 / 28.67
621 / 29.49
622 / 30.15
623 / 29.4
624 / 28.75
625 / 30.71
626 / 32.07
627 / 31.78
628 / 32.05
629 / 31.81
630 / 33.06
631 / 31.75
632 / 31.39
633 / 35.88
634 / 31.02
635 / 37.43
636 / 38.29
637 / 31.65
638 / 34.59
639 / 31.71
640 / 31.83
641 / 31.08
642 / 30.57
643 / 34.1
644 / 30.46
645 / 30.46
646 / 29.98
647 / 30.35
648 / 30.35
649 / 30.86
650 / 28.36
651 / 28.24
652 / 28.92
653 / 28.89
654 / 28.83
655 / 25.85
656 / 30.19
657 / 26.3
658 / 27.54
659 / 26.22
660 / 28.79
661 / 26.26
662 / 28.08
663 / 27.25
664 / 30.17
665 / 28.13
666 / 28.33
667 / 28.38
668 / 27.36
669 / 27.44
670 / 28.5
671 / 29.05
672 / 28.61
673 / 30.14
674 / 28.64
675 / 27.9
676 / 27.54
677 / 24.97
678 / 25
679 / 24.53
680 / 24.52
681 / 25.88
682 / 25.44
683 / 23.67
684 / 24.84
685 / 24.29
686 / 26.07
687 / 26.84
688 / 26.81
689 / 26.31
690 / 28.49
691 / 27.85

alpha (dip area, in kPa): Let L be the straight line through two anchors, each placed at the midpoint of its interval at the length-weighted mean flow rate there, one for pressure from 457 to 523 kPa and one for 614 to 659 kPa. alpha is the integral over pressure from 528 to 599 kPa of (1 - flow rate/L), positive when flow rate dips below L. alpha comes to 4.8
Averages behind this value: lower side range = 18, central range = 22.4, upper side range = 30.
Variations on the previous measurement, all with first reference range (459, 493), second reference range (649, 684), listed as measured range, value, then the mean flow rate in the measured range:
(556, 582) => -1.2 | 22.8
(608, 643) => -3.9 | 28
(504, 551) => -2.9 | 20.5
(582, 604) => -1.7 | 25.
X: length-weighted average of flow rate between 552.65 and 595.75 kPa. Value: 23.3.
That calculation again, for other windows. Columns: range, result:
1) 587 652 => 27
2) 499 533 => 20.4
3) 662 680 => 27.7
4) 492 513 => 20.1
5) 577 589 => 24.8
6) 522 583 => 21.6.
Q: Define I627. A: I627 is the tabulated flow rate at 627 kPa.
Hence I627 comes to 31.78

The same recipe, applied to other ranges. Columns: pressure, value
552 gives 18.85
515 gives 20.79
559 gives 20.84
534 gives 22.07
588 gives 25.84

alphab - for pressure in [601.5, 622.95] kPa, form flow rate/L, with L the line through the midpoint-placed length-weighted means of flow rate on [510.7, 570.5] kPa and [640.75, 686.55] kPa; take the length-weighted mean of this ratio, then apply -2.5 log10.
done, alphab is 0.17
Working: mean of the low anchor 20.8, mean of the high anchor 28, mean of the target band 21.5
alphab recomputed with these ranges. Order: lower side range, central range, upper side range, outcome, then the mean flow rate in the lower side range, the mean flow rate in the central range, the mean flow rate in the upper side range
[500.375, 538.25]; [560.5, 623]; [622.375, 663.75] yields 0.136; 20.6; 23.3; 30.6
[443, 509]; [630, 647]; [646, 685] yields -0.241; 17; 32.6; 27.6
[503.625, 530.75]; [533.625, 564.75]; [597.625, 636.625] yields 0.084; 20.4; 20.5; 25.8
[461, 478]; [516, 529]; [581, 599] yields -0.042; 15.7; 20.6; 25.1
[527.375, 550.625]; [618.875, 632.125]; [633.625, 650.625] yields -0.021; 20.8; 30.7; 31.9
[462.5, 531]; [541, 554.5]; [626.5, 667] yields 0.144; 18.6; 19.8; 30.4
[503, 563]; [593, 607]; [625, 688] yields 0.047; 20.4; 24.1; 29.2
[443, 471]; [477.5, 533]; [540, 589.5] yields -0.056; 15.5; 19.4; 22.1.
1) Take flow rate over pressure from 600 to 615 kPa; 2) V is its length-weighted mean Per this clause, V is 19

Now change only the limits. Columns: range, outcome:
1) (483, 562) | 20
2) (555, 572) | 21.7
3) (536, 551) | 20.3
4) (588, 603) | 25.3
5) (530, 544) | 21.1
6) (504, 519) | 20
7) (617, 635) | 30.8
